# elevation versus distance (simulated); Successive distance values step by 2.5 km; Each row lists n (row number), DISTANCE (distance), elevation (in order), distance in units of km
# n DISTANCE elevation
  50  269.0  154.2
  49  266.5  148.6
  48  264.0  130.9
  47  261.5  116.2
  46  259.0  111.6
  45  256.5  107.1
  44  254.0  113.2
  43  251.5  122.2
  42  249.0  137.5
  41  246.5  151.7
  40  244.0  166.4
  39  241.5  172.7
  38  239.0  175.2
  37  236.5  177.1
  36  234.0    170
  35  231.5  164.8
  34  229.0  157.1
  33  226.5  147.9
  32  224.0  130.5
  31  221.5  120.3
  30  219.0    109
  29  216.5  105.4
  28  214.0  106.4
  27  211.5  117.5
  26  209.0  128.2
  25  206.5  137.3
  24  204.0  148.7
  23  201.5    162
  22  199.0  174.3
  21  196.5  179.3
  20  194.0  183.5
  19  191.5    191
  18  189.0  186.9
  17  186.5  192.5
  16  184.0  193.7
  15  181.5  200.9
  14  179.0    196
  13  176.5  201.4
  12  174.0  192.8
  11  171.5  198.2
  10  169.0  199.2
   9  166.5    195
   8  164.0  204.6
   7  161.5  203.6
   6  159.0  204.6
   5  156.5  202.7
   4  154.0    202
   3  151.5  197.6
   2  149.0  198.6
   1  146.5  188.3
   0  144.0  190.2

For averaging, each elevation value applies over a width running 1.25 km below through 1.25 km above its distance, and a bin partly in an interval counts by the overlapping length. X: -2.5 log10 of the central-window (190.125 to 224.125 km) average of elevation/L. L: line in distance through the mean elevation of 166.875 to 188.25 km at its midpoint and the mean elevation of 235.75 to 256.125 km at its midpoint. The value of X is 0.23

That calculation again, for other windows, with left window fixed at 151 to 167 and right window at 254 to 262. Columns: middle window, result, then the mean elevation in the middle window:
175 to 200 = -0.08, 190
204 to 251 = -0.05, 143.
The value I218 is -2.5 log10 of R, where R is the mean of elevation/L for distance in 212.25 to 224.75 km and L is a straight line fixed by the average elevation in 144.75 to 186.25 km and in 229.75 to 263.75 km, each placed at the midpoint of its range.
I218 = 0.39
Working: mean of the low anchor 198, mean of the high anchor 145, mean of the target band 114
